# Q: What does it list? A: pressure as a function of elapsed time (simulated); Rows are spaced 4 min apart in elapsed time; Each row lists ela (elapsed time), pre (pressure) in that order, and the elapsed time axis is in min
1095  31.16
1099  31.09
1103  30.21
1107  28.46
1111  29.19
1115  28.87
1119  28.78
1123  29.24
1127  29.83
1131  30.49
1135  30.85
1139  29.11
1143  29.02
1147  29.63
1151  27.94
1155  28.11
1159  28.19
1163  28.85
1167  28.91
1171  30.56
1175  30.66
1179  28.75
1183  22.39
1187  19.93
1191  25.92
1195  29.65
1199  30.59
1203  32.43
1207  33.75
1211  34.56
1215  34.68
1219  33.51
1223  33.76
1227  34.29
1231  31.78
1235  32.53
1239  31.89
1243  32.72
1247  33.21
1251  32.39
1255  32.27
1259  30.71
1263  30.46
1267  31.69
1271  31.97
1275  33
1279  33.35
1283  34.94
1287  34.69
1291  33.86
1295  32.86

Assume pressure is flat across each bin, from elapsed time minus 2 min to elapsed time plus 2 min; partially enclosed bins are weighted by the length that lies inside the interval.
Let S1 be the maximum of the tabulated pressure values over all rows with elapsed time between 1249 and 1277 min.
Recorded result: 33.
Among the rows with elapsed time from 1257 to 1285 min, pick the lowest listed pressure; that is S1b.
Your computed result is 30.46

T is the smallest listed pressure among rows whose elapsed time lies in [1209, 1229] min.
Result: 33.51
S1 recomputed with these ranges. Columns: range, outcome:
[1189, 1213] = 34.56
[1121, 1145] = 30.85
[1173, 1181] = 30.66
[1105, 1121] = 29.19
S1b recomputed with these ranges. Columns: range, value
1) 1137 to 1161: 27.94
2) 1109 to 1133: 28.78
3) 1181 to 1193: 19.93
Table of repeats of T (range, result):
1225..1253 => 31.78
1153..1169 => 28.11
